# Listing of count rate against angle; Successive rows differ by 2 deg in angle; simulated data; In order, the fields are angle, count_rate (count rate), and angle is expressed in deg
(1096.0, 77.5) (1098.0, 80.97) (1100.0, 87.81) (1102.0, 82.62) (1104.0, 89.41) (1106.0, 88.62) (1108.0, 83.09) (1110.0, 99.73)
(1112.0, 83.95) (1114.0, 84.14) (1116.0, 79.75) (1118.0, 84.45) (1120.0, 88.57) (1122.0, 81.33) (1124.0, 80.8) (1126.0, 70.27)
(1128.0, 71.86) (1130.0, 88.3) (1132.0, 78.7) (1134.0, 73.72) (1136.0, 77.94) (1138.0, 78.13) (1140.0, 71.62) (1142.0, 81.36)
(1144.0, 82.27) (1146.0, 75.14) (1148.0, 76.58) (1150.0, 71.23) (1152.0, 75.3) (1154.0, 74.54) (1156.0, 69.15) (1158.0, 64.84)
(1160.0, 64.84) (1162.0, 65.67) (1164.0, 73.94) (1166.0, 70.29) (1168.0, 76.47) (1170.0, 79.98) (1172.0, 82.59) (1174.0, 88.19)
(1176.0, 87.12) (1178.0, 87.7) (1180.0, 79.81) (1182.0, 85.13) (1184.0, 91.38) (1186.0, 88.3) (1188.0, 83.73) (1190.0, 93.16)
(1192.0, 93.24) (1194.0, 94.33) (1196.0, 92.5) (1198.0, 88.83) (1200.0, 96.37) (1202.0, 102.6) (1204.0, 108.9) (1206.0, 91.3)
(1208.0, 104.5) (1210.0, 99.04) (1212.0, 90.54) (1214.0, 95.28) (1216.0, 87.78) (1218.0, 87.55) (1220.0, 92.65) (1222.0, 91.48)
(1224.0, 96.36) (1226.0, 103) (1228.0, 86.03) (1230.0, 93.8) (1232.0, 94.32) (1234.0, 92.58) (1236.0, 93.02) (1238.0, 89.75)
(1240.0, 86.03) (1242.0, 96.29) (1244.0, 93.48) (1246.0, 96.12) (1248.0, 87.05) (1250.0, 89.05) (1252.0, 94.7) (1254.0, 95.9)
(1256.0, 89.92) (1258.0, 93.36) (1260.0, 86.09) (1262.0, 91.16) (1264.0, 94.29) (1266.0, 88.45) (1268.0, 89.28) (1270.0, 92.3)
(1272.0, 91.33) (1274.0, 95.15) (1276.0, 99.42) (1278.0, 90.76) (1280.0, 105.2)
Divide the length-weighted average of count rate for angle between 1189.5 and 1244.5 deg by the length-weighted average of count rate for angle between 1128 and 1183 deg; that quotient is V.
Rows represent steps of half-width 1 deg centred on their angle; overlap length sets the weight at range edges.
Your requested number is 1.2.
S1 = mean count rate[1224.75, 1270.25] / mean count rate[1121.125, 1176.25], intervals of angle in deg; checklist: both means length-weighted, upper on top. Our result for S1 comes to 1.2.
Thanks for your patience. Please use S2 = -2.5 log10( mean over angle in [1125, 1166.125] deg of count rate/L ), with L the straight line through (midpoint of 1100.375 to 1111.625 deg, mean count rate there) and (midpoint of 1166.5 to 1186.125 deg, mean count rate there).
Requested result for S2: 0.16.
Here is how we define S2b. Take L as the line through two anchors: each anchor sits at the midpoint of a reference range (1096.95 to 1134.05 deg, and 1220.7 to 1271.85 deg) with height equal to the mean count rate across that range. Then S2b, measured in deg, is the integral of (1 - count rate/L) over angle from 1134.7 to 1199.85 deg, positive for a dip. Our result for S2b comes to 4.9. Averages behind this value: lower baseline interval 83.3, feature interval 80.3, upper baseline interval 92.1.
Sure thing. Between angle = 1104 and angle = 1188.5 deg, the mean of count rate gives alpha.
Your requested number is 79.6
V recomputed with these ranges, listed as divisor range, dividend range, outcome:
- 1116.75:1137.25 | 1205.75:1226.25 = 1.19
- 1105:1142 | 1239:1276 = 1.13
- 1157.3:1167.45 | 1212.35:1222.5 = 1.33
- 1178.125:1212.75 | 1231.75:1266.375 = 0.99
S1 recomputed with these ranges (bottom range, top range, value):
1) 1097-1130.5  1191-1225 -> 1.13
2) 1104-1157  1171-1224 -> 1.15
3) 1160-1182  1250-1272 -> 1.16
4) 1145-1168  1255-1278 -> 1.29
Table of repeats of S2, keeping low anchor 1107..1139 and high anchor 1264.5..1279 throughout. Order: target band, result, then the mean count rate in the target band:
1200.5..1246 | -0.07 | 94.4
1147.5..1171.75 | 0.17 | 72.1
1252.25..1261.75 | 0.00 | 91.6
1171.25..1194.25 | -0.02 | 87.7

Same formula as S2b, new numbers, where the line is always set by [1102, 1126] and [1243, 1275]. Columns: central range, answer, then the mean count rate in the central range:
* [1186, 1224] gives -2.0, 94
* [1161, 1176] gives 1.7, 77.4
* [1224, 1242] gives -0.4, 92.8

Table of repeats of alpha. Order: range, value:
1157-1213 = 86.6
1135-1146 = 78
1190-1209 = 96.8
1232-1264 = 91.8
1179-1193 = 87.8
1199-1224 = 95.7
